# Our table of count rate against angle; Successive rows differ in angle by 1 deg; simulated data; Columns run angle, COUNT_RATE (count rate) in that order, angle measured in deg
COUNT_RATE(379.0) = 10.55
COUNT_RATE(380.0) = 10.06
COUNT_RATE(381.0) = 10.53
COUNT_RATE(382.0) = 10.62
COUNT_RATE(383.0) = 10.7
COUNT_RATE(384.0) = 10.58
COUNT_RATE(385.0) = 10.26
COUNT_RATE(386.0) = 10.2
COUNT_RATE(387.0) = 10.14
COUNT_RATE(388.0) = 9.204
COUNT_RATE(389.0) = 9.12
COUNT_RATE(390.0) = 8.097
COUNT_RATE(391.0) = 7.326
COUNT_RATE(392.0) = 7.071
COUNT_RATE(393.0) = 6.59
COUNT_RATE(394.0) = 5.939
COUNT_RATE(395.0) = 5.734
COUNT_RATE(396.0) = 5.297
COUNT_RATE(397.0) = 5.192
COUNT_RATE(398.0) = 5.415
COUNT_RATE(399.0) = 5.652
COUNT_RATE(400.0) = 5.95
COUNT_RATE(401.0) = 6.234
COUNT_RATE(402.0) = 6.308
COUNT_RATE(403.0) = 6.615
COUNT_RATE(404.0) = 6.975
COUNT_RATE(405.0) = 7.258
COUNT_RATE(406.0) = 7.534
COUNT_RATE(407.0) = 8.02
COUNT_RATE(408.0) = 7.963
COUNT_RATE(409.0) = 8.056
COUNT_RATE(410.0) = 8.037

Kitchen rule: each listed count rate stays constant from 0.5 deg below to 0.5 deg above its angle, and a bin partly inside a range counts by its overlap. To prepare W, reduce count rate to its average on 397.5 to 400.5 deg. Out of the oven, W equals 5.67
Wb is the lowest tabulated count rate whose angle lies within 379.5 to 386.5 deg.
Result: 10.06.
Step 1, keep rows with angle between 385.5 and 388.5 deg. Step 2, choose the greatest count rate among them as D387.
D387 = 10.2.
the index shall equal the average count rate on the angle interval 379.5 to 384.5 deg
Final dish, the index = 10.5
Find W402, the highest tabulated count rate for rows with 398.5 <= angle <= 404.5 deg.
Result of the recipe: 6.975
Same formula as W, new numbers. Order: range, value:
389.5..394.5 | 7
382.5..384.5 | 10.6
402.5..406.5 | 7.1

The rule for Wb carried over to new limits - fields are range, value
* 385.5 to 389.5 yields 9.12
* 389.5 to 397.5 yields 5.192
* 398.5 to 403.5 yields 5.652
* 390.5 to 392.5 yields 7.071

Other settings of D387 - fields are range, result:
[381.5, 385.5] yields 10.7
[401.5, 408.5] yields 8.02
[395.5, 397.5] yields 5.297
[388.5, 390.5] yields 9.12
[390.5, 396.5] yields 7.326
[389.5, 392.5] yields 8.097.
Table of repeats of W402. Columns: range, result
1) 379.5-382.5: 10.62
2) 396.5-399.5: 5.652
